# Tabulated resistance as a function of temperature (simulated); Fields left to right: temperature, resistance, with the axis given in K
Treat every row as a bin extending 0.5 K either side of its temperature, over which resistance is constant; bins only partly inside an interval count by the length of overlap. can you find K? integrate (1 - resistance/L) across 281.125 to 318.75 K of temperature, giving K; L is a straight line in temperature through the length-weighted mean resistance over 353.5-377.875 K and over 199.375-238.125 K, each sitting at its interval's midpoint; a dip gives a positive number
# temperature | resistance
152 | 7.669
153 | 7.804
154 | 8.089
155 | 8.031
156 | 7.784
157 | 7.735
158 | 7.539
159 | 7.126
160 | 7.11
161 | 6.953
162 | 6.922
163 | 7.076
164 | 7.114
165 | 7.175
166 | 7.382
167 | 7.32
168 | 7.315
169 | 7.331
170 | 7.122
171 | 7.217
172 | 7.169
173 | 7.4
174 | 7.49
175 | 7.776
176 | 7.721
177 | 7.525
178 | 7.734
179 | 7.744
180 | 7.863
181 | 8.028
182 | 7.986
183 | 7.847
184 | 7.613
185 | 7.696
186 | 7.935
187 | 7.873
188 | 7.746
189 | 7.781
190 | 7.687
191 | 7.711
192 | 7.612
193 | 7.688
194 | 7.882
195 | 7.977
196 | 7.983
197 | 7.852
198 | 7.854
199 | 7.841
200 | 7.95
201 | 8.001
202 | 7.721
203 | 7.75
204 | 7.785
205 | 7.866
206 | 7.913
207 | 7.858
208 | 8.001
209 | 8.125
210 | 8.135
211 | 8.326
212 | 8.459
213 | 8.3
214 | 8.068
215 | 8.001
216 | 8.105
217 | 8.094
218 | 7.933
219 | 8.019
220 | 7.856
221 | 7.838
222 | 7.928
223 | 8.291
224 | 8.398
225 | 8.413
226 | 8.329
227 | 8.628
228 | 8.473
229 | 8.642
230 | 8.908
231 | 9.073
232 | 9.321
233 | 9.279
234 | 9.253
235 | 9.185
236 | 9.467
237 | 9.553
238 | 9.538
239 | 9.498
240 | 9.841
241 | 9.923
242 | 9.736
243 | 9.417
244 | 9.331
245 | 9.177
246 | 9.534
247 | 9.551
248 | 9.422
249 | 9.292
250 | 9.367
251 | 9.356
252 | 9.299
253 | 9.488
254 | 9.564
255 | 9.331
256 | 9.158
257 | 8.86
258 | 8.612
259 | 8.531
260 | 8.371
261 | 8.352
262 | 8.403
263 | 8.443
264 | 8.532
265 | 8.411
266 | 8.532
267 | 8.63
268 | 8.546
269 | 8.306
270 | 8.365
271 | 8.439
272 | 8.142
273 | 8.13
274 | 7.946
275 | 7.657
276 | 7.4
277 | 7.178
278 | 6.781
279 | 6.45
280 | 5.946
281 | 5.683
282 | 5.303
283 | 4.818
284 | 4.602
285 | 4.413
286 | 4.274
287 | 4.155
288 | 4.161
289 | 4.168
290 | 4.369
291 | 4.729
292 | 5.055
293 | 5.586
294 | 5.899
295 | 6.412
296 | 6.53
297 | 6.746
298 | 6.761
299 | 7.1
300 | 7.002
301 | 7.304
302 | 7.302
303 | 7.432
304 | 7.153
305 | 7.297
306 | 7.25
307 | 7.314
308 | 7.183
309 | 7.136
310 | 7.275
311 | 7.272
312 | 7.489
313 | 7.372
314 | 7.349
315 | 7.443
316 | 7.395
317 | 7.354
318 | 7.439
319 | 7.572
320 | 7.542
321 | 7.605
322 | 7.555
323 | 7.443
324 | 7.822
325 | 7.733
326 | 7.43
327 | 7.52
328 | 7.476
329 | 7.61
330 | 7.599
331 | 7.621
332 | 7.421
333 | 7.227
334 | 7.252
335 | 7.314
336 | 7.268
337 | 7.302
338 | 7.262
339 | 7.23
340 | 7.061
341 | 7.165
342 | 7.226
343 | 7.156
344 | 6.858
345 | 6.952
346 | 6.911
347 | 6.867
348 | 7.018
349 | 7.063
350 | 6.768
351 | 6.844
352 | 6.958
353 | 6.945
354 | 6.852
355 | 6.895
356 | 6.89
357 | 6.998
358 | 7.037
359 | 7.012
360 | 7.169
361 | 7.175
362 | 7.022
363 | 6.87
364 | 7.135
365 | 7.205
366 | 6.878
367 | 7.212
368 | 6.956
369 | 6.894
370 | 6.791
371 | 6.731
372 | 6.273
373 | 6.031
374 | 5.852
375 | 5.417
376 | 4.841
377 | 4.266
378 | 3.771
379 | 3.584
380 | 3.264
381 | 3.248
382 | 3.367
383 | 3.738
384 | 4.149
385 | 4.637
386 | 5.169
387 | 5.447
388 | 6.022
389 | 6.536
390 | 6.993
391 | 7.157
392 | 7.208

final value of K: 5.2 K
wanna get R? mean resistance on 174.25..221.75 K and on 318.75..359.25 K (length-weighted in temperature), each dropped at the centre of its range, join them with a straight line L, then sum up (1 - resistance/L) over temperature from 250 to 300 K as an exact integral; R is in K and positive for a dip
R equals 2.5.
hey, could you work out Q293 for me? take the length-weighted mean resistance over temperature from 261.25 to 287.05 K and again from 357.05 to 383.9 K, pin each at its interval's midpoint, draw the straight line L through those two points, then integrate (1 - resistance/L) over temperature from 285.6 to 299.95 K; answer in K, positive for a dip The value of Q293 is 2.88 K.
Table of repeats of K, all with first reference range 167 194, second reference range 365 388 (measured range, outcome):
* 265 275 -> -2.7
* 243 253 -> -3.7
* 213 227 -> -1.9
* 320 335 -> -4.2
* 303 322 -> -4.2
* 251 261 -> -3.4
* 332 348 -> -4.0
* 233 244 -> -4.1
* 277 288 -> 1.9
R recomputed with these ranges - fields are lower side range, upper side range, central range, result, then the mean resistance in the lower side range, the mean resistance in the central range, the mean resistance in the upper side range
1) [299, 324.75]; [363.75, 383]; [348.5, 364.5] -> -2.6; 7.37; 6.98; 5.5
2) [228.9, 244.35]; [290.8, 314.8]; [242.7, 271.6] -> -1.0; 9.39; 8.91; 6.87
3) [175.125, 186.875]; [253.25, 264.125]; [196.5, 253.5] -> -2.0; 7.79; 8.64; 8.77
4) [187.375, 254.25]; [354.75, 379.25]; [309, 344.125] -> -2.1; 8.54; 7.39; 6.38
